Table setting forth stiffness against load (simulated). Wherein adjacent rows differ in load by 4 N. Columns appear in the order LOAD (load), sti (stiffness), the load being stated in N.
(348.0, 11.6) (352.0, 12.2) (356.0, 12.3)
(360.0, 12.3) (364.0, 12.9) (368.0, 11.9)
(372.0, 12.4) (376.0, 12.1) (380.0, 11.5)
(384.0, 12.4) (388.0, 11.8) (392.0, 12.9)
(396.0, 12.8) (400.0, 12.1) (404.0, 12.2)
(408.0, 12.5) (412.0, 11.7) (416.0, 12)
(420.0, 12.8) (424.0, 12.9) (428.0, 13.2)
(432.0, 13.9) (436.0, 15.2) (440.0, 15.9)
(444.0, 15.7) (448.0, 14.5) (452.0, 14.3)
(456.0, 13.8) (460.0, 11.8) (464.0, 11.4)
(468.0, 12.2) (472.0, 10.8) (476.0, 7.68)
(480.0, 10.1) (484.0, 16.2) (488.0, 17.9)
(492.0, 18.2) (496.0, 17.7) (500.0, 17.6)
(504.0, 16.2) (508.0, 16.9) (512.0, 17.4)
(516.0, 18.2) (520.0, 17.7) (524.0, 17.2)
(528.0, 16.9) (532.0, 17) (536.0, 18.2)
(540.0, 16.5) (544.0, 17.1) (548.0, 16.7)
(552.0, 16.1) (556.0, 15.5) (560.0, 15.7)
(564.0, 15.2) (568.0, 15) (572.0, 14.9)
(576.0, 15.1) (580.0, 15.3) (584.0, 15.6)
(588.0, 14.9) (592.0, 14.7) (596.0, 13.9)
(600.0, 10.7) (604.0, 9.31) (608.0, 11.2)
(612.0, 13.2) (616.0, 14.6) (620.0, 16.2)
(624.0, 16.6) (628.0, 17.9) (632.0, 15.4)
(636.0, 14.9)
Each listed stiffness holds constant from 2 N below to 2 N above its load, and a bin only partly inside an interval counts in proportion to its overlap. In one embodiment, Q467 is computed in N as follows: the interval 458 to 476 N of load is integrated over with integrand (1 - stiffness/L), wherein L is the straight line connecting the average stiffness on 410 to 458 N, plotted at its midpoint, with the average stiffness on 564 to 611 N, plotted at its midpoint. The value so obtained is 3.5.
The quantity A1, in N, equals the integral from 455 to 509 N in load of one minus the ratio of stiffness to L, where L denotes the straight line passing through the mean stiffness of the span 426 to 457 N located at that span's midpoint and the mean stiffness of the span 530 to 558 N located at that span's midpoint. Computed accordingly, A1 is 4.7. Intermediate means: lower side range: 14.6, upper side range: 16.7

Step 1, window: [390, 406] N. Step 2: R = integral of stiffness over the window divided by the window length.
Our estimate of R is 12.5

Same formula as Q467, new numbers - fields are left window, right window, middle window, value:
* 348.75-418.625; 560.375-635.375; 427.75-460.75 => -3.97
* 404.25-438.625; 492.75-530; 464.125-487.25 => 5.78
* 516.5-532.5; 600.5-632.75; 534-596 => 0.77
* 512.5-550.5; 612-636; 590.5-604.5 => 3.33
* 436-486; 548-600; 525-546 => -4.12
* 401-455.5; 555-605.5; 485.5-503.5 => -4.88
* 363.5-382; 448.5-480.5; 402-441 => -4.16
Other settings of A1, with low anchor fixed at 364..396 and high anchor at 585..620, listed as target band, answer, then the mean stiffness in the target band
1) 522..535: -4.4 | 17.1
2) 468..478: 2.2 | 9.83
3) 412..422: 0.1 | 12.3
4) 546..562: -3.8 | 16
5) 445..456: -1.7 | 14.4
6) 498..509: -3.6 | 16.9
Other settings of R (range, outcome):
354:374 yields 12.4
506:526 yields 17.5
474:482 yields 8.89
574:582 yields 15.2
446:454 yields 14.4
